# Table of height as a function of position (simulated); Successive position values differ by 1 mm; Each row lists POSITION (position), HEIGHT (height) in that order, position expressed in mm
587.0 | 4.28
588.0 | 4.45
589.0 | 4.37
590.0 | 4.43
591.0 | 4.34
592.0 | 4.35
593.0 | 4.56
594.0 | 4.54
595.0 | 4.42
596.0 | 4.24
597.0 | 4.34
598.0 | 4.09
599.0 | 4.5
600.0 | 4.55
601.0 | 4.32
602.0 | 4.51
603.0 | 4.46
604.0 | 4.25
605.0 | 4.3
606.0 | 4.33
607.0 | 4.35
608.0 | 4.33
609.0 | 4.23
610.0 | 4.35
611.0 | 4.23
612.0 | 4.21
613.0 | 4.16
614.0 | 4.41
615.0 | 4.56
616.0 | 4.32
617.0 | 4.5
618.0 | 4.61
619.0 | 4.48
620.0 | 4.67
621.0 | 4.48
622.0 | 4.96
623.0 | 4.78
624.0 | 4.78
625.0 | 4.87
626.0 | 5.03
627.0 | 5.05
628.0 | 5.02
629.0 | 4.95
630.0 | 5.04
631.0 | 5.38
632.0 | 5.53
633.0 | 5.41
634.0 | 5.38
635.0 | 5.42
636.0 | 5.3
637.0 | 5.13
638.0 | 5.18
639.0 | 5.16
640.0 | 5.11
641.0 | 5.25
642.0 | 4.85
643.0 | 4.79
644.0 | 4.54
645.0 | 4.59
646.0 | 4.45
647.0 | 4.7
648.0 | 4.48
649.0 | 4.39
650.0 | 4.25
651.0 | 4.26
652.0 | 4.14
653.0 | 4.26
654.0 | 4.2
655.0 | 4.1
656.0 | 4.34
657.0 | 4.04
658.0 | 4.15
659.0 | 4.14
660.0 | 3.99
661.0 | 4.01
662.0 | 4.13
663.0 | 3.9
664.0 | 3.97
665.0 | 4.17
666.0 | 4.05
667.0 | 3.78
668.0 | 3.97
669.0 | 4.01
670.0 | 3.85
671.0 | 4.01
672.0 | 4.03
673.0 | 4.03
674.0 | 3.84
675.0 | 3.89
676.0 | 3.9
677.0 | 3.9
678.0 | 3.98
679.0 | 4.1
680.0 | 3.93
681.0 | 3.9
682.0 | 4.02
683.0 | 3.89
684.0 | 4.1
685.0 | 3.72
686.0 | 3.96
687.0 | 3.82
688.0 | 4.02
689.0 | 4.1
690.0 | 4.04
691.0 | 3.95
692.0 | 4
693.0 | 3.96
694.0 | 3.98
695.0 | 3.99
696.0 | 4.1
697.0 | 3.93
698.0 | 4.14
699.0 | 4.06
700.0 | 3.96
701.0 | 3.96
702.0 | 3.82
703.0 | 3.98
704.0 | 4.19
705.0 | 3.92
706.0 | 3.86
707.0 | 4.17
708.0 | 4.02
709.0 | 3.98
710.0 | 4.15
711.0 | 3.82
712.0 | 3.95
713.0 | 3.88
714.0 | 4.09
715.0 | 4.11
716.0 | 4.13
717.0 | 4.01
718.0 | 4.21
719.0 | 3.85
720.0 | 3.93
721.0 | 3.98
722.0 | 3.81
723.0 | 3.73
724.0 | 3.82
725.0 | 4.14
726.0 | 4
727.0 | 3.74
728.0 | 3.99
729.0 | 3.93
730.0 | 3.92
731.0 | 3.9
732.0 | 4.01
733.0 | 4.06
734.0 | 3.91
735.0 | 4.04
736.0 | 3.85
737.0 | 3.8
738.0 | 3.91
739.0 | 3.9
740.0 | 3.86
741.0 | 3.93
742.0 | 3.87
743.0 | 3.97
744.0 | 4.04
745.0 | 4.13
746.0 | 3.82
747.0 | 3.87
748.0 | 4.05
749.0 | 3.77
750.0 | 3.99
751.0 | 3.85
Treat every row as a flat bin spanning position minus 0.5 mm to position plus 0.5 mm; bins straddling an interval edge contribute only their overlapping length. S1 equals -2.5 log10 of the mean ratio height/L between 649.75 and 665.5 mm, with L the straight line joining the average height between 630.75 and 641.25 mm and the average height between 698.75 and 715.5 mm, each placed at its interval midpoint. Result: 0.19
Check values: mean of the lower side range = 5.29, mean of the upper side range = 3.99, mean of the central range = 4.13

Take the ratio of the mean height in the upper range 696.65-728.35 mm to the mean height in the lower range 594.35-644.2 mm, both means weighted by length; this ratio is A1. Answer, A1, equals 0.85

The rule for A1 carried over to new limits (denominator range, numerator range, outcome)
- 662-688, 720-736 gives 0.99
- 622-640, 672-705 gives 0.77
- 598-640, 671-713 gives 0.84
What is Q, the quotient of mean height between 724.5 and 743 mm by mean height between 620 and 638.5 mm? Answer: 0.77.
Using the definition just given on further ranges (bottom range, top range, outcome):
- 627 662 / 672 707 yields 0.85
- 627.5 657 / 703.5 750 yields 0.82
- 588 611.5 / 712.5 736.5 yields 0.91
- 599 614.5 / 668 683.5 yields 0.91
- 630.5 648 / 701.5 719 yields 0.79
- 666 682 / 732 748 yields 1.00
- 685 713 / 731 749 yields 0.99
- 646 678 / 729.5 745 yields 0.96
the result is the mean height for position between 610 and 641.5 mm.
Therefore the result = 4.87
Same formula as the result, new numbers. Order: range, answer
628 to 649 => 5.02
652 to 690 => 4.01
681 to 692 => 3.96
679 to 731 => 3.97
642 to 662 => 4.32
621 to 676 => 4.53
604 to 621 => 4.38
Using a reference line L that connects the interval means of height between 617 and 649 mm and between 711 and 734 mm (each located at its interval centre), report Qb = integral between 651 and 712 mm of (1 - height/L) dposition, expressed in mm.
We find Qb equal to 5.42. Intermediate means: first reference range 4.93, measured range 4.01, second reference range 3.96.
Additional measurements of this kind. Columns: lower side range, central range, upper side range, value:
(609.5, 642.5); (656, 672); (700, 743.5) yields 1.71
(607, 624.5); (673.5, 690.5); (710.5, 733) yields 0.82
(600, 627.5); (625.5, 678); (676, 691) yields -3.34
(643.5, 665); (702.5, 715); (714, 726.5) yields 0.06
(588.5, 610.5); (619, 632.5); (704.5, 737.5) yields -2.10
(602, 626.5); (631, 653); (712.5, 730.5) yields -2.62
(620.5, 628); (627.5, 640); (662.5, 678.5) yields -1.51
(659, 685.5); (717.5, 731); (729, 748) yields 0.06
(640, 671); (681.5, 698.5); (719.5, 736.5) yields 0.50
